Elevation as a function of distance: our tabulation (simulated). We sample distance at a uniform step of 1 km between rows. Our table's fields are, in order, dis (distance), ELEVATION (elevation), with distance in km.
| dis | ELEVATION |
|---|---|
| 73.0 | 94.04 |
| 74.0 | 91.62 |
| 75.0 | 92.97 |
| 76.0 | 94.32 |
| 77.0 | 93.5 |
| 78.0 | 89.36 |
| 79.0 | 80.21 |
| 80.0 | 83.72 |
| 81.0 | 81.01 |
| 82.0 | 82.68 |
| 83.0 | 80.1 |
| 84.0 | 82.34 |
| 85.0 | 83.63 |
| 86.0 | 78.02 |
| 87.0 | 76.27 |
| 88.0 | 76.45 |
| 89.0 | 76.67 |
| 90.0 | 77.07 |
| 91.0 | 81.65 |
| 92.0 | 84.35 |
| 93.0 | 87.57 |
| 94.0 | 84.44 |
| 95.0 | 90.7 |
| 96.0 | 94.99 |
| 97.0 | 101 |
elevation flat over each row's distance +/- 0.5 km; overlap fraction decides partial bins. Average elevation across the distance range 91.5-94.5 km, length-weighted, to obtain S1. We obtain 85.5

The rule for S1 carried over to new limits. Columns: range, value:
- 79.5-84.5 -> 82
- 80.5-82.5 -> 81.8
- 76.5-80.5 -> 86.7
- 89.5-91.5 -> 79.4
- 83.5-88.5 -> 79.3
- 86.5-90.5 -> 76.6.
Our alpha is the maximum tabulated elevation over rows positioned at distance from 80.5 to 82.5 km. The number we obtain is 82.68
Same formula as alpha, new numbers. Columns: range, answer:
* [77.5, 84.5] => 89.36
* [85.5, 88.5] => 78.02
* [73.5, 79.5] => 94.32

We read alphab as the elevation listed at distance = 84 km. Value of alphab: 82.34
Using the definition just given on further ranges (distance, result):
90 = 77.07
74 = 91.62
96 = 94.99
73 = 94.04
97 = 101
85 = 83.63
